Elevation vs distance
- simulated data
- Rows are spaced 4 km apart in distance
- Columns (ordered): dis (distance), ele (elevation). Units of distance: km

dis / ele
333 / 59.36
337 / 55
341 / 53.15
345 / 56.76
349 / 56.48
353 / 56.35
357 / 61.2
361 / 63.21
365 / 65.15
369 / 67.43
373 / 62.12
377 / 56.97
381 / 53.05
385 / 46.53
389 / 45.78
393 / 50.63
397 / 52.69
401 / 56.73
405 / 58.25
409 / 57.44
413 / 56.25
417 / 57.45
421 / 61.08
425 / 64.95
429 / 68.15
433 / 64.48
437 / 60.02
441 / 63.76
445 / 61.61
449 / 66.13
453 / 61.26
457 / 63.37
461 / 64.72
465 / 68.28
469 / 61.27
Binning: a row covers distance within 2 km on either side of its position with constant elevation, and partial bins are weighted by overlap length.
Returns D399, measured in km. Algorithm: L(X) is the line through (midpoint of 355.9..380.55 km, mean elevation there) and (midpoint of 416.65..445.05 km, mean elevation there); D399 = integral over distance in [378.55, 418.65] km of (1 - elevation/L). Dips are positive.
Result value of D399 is 5.8 km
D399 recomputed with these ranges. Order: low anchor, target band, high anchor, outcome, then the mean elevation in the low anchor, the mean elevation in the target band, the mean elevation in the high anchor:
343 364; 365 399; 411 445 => 2.9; 59.1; 55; 62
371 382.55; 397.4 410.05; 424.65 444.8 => 0.8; 57.5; 56.9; 64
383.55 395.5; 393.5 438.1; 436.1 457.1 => -3.8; 47.9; 59.5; 62.8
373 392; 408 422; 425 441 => 0.5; 51.8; 57.9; 64.3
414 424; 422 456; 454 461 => -1.2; 59.5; 63.7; 63.5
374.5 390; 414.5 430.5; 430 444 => -0.7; 51.3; 62.5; 63.1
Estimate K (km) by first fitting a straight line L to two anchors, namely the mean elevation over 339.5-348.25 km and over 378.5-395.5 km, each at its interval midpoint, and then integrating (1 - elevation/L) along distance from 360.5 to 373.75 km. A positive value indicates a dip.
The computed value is -3.2 km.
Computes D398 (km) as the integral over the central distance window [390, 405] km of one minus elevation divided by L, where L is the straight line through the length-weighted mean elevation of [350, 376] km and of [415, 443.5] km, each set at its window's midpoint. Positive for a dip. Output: 2.2 km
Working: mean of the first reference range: 62.1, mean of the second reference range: 62.8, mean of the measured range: 53.5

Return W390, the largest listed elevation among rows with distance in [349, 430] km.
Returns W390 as 68.15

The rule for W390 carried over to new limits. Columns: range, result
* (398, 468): 68.28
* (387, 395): 50.63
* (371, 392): 62.12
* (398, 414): 58.25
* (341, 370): 67.43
